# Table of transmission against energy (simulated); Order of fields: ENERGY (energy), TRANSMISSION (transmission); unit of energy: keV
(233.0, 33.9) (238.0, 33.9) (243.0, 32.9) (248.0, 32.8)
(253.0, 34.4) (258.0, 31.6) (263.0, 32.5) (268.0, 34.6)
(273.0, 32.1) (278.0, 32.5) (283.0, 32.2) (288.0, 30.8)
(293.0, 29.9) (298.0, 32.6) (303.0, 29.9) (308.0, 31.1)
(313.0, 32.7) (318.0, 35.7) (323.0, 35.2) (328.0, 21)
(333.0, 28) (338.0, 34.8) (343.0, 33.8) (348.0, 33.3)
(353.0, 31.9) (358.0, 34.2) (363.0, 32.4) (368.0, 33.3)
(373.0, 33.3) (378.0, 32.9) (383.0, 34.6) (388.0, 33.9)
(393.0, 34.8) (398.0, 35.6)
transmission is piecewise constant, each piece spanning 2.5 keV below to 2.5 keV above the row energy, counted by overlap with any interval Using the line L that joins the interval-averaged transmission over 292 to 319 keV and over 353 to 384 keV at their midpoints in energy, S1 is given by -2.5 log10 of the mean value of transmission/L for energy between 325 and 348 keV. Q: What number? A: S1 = 0.09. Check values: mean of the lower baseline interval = 31.9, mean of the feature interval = 29.9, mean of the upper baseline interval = 33.3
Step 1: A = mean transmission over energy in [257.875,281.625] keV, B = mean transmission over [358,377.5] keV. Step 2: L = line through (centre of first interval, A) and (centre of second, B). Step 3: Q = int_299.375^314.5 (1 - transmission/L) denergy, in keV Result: 0.8 keV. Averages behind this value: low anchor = 32.7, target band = 31.2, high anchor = 33.1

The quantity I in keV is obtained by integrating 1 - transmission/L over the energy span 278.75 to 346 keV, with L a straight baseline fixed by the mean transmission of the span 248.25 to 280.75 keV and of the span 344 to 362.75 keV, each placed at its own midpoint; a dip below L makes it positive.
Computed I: 3.3 keV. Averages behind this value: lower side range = 32.9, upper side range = 33.1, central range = 31.4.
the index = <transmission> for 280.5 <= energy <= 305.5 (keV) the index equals 31.1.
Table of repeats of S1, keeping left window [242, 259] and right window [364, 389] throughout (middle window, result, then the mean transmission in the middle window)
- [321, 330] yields 0.18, 28.1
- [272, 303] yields 0.06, 31.5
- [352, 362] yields 0.01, 33.1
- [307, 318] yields 0.01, 32.9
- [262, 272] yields -0.01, 33.5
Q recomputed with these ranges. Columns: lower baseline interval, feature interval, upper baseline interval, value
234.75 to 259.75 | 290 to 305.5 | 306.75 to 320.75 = 1.18 keV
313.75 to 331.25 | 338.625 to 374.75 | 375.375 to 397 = -0.78 keV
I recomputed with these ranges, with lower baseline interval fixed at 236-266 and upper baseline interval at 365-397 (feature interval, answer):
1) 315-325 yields -0.6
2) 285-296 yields 0.9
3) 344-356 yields 0.3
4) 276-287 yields 0.4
